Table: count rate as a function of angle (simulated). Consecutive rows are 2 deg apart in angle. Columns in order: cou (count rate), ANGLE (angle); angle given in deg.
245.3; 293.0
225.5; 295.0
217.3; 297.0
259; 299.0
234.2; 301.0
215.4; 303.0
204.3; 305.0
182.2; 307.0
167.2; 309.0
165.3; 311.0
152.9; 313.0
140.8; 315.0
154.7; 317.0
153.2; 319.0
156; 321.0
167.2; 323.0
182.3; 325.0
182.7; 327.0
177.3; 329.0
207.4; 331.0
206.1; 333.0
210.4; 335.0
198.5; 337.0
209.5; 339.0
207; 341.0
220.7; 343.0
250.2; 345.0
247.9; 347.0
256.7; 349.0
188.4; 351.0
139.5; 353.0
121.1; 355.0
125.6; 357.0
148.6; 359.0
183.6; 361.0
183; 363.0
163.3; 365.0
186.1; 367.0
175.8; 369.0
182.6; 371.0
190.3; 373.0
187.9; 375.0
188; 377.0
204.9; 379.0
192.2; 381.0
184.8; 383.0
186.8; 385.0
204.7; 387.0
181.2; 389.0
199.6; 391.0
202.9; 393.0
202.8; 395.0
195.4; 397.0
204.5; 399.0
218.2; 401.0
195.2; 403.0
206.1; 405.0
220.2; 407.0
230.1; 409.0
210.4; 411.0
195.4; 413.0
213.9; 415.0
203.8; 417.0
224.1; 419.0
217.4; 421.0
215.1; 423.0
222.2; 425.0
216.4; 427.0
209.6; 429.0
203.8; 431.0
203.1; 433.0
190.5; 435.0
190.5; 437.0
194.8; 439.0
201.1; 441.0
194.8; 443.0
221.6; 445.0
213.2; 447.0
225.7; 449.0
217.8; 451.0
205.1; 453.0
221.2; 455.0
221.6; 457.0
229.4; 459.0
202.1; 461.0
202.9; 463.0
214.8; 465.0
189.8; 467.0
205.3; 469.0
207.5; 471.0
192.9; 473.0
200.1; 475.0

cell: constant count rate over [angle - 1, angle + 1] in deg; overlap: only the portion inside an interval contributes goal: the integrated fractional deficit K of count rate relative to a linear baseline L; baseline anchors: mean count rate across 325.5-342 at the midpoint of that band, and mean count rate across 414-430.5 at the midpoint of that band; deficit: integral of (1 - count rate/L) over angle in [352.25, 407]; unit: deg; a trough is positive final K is 6.1 deg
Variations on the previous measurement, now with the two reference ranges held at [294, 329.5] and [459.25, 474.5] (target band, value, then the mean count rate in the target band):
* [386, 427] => -2.5 deg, 208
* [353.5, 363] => 2.1 deg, 148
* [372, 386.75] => 0.1 deg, 191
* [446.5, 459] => -1.0 deg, 219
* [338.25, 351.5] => -2.7 deg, 227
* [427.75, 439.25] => 0.0 deg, 199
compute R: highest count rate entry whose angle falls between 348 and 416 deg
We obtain 256.7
